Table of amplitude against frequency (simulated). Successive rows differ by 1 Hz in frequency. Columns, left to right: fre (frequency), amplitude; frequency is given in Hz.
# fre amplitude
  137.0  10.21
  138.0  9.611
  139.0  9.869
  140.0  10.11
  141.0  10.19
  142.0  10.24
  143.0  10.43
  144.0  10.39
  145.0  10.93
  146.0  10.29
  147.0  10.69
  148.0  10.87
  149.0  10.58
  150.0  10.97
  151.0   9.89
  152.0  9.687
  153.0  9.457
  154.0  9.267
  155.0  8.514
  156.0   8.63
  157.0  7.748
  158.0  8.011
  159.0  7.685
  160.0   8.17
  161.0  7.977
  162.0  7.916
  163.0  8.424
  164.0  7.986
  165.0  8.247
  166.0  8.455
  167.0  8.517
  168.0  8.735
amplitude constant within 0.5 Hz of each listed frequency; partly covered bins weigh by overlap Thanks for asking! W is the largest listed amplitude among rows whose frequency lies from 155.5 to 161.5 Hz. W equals 8.63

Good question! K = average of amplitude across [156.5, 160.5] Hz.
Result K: 7.9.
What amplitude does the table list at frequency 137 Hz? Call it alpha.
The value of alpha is 10.21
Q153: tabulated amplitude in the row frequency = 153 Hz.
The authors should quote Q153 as 9.457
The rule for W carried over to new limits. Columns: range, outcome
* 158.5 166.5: 8.455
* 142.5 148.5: 10.93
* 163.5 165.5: 8.247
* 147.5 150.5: 10.97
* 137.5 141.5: 10.19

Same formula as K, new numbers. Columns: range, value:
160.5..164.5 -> 8.08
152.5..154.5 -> 9.36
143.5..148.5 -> 10.6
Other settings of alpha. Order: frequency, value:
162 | 7.916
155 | 8.514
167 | 8.517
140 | 10.11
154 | 9.267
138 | 9.611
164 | 7.986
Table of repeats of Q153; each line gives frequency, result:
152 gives 9.687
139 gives 9.869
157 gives 7.748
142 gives 10.24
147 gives 10.69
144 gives 10.39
